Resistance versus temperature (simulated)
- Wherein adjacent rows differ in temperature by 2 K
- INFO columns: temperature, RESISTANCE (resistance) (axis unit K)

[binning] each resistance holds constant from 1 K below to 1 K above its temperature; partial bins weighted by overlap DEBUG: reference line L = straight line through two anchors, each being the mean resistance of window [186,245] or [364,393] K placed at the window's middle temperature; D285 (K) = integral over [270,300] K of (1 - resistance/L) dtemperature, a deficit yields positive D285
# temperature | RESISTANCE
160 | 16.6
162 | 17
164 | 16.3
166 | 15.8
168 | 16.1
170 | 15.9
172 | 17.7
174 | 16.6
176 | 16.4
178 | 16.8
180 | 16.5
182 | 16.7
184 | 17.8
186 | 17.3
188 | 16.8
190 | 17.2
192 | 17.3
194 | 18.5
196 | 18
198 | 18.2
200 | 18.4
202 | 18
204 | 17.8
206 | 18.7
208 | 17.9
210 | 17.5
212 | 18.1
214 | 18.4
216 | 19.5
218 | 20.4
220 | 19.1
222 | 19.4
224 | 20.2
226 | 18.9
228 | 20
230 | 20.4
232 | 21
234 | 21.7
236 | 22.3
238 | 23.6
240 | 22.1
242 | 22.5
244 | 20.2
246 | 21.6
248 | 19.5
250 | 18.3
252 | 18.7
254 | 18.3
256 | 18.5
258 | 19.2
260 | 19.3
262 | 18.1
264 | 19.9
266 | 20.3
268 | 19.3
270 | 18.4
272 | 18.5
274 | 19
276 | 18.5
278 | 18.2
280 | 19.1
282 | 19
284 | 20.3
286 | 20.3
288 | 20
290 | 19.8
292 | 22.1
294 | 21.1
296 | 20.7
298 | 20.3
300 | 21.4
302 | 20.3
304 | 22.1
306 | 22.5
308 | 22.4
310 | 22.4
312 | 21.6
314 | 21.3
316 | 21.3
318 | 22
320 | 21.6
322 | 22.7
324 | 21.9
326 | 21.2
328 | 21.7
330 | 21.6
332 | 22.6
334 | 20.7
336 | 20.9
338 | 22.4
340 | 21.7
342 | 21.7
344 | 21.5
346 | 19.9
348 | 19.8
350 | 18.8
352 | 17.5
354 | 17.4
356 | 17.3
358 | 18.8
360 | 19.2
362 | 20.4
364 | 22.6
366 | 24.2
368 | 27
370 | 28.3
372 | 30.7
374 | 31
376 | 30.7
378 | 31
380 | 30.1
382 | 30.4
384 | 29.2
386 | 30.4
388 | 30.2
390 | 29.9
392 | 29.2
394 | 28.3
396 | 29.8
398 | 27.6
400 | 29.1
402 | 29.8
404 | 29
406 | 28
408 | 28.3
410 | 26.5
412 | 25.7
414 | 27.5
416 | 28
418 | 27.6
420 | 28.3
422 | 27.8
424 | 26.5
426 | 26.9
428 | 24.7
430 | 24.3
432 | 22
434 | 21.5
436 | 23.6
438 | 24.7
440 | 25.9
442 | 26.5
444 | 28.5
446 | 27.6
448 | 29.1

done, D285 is 4.8 K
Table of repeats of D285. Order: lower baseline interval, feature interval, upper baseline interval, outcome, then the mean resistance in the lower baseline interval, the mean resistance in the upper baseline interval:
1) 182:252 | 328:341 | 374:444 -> 1.5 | 19.3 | 27.7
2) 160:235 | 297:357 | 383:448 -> 6.3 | 18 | 27.3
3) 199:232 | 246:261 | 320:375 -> 0.6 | 19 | 22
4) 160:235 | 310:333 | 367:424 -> 2.8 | 18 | 28.9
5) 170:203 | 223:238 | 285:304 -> -1.7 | 17.3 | 20.7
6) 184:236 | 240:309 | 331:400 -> 4.3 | 18.8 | 24.8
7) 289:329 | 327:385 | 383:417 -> 4.3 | 21.5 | 28.6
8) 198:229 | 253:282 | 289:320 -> 2.1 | 18.8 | 21.4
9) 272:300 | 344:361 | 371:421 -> 4.4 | 19.9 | 29.1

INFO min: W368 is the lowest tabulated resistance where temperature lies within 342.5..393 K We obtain 17.3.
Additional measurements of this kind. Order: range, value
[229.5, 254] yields 18.3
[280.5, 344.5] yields 19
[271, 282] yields 18.2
